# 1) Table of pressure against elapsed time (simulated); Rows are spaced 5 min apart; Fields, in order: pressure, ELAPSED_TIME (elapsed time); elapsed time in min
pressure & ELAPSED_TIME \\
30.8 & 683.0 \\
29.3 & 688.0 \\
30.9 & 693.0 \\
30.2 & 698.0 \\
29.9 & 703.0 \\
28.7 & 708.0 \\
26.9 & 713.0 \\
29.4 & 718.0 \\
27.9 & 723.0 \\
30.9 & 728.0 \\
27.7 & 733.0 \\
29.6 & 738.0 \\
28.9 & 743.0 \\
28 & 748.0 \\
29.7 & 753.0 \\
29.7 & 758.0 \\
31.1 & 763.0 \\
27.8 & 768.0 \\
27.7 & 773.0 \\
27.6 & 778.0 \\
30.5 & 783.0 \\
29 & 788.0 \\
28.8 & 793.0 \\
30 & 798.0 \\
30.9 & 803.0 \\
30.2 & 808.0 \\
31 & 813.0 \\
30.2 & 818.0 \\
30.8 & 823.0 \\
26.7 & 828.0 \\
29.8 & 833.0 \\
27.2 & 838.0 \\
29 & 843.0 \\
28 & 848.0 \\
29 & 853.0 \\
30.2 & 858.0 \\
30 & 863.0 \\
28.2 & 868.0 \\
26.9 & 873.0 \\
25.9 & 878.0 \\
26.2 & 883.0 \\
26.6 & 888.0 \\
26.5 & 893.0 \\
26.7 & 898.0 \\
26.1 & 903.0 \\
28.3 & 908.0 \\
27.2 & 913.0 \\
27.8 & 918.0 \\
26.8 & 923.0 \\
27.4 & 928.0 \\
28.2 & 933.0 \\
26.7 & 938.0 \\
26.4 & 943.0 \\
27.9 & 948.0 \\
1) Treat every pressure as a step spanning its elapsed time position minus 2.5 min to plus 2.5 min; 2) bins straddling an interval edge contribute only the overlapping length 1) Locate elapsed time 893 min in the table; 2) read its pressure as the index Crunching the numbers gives 26.5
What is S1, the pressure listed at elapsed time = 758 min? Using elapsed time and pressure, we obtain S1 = 29.7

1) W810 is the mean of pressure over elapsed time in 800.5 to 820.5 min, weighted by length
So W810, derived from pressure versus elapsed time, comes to 30.6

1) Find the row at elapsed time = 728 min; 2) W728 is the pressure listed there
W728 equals 30.9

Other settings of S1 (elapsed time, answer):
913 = 27.2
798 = 30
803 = 30.9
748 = 28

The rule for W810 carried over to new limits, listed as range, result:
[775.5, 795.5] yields 29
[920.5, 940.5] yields 27.3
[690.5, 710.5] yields 29.9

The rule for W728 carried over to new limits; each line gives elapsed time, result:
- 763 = 31.1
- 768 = 27.8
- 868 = 28.2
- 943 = 26.4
